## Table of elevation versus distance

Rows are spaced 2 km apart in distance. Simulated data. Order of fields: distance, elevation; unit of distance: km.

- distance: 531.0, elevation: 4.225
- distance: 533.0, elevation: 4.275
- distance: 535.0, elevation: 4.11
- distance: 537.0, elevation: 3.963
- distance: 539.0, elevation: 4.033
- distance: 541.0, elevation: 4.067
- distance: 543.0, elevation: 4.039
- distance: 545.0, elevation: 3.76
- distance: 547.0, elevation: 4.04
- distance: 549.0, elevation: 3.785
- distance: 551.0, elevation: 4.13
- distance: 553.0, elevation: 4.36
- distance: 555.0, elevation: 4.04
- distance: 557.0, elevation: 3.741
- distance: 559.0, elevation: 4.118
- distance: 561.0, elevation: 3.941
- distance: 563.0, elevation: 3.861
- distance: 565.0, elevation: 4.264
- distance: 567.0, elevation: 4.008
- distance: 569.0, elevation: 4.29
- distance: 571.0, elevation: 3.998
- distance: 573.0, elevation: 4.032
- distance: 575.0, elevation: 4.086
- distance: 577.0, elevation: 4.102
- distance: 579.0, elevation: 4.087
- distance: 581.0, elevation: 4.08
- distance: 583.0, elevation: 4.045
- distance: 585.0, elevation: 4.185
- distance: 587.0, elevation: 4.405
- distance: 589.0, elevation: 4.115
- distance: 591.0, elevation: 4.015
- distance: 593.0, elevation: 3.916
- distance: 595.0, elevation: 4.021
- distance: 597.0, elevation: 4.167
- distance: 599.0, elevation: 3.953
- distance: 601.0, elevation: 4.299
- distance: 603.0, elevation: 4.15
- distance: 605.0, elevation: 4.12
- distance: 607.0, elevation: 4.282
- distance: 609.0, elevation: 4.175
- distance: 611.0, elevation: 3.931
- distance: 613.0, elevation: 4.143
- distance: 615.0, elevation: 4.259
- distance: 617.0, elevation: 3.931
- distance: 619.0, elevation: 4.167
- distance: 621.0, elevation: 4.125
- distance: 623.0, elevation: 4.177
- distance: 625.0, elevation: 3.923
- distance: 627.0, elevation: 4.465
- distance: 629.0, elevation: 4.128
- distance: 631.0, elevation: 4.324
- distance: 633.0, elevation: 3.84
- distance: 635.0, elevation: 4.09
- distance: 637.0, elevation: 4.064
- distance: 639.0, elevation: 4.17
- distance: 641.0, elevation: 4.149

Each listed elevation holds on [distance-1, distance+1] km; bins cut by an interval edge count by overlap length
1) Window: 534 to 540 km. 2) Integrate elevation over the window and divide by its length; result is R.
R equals 4.04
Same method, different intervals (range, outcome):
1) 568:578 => 4.1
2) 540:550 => 3.94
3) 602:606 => 4.13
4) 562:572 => 4.08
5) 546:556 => 4.07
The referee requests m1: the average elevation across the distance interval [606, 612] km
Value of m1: 4.13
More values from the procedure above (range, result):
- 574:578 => 4.09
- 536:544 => 4.03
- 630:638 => 4.08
